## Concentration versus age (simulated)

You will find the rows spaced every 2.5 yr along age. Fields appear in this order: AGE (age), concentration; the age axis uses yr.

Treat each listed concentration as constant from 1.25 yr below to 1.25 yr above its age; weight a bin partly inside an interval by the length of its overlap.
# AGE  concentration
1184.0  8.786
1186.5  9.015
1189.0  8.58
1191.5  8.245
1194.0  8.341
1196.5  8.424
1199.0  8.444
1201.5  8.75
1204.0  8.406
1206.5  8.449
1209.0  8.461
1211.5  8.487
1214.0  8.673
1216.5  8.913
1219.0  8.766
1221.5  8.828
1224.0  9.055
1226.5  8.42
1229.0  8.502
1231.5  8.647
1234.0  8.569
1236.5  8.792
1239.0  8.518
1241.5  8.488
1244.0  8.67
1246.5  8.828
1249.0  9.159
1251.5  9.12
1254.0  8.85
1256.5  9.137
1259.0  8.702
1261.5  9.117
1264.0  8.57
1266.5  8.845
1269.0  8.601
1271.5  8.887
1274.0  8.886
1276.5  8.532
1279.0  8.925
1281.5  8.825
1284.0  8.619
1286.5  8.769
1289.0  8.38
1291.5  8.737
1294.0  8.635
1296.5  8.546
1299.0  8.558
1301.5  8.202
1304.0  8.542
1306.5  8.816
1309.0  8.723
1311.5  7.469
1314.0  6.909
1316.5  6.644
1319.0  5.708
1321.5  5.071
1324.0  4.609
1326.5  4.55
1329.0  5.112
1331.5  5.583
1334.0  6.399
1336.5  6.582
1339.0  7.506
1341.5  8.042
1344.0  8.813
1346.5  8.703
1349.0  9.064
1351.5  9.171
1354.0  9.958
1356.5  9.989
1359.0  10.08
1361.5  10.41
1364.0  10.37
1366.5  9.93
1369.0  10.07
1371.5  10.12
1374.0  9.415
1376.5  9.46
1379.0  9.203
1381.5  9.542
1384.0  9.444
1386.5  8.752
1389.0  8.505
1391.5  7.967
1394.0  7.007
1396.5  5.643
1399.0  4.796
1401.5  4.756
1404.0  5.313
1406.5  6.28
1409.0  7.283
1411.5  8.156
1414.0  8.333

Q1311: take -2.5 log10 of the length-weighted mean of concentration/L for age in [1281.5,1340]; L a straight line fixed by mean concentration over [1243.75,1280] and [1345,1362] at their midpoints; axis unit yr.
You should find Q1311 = 0.26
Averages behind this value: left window 8.86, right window 9.58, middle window 7.28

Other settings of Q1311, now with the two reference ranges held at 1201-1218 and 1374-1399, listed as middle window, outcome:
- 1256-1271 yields -0.04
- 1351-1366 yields -0.20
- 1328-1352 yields 0.12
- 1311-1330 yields 0.42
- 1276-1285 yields -0.04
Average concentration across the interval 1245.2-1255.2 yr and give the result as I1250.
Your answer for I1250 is 8.99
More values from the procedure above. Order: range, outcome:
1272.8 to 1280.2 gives 8.78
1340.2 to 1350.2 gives 8.65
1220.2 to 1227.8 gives 8.77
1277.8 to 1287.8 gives 8.78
